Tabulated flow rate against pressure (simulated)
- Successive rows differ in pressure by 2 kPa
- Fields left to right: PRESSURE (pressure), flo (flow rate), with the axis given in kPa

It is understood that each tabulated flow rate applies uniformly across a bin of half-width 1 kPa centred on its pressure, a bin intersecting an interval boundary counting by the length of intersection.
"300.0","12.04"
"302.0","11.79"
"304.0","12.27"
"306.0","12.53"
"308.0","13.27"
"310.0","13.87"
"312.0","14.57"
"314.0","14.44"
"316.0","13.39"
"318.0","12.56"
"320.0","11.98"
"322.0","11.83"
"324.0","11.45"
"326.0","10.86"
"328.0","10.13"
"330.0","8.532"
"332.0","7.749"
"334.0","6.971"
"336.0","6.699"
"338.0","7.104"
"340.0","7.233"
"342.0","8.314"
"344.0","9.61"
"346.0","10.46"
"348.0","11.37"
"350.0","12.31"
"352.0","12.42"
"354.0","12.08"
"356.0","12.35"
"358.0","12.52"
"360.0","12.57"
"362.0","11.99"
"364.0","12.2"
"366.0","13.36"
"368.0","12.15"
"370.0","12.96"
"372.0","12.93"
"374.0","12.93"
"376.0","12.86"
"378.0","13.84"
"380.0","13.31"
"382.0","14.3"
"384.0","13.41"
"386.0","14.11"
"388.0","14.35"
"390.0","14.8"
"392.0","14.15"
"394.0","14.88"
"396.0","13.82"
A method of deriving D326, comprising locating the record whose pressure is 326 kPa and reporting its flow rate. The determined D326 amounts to 10.86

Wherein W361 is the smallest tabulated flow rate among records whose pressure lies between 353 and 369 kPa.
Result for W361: 11.99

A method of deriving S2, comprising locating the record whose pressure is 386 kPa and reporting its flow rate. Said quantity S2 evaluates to 14.11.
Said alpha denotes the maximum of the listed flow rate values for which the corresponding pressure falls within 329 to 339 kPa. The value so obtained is 8.532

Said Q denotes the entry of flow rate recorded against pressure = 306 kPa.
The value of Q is 12.53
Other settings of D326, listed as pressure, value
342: 8.314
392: 14.15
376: 12.86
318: 12.56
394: 14.88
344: 9.61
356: 12.35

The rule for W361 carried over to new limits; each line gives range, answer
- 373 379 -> 12.86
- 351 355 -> 12.08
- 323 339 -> 6.699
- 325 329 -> 10.13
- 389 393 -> 14.15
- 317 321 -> 11.98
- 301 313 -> 11.79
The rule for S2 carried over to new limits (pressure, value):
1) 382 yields 14.3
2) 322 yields 11.83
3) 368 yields 12.15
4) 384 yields 13.41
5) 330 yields 8.532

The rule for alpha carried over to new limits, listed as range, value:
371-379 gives 13.84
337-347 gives 10.46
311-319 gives 14.57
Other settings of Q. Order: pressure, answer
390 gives 14.8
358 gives 12.52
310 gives 13.87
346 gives 10.46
